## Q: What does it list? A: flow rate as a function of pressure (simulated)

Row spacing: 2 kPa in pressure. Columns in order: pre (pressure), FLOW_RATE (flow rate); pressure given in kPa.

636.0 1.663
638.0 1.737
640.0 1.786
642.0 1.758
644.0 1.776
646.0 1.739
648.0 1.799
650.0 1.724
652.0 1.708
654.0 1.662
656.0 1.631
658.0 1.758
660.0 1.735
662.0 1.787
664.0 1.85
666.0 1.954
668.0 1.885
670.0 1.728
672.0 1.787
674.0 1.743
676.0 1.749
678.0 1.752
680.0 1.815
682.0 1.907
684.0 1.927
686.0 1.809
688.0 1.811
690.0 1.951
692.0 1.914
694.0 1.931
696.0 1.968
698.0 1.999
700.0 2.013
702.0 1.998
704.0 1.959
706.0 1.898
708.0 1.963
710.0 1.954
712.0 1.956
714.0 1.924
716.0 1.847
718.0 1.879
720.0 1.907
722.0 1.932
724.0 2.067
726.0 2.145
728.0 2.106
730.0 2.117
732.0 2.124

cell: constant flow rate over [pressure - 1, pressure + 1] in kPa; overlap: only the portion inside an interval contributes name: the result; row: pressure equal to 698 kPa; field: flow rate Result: 1.999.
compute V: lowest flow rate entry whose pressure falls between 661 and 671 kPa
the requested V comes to 1.728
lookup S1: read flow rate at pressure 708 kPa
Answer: 1.963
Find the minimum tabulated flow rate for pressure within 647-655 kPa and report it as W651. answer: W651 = 1.662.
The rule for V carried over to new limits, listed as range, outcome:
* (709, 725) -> 1.847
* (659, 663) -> 1.735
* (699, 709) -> 1.898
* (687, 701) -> 1.811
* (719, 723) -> 1.907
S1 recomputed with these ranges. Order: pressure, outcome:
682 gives 1.907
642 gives 1.758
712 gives 1.956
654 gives 1.662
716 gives 1.847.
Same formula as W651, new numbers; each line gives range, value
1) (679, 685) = 1.815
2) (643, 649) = 1.739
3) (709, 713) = 1.954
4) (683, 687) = 1.809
